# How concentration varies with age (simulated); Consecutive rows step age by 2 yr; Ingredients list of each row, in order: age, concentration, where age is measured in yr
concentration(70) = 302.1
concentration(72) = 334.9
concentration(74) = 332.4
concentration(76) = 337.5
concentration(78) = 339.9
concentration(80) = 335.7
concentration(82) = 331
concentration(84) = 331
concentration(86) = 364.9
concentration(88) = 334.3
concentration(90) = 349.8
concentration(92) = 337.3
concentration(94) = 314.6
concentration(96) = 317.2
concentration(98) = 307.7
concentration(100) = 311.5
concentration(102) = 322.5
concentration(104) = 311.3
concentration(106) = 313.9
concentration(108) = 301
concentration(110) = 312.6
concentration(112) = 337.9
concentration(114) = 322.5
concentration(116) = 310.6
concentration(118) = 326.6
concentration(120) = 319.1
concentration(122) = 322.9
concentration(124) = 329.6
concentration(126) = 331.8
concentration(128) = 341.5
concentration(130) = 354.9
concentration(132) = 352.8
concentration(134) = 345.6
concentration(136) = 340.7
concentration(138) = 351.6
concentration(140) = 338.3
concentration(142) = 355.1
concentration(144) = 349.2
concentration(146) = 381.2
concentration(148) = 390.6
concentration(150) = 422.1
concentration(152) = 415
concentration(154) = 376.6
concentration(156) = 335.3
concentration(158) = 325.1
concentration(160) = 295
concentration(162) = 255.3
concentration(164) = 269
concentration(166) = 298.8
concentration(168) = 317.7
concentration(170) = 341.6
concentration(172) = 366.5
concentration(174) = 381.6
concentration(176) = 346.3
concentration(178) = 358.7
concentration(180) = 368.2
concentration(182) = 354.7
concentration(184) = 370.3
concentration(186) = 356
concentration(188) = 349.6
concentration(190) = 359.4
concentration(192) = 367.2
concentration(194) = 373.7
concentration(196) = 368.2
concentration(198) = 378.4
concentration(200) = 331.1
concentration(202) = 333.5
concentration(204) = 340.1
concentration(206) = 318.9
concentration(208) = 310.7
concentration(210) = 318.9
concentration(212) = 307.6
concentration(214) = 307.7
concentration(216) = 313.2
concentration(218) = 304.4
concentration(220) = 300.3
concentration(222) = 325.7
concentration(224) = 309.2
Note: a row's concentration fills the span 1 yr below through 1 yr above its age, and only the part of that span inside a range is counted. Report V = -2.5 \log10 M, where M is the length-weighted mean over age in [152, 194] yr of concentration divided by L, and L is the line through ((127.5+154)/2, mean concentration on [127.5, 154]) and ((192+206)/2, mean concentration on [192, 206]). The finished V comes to 0.05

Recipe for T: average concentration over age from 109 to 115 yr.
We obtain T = 324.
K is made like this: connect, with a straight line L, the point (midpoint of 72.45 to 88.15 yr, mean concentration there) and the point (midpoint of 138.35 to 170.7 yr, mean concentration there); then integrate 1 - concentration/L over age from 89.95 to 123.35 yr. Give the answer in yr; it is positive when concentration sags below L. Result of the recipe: 2.0 yr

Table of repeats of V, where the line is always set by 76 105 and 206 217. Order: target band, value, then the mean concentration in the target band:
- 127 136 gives -0.08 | 348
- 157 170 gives 0.08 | 297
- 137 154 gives -0.17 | 375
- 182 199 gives -0.16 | 365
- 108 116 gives 0.02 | 320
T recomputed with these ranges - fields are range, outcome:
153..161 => 333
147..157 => 388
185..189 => 353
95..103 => 315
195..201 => 359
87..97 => 331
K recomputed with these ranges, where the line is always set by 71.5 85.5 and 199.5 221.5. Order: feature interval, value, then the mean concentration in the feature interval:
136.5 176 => -2.54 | 346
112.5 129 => 0.19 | 326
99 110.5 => 0.69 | 312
